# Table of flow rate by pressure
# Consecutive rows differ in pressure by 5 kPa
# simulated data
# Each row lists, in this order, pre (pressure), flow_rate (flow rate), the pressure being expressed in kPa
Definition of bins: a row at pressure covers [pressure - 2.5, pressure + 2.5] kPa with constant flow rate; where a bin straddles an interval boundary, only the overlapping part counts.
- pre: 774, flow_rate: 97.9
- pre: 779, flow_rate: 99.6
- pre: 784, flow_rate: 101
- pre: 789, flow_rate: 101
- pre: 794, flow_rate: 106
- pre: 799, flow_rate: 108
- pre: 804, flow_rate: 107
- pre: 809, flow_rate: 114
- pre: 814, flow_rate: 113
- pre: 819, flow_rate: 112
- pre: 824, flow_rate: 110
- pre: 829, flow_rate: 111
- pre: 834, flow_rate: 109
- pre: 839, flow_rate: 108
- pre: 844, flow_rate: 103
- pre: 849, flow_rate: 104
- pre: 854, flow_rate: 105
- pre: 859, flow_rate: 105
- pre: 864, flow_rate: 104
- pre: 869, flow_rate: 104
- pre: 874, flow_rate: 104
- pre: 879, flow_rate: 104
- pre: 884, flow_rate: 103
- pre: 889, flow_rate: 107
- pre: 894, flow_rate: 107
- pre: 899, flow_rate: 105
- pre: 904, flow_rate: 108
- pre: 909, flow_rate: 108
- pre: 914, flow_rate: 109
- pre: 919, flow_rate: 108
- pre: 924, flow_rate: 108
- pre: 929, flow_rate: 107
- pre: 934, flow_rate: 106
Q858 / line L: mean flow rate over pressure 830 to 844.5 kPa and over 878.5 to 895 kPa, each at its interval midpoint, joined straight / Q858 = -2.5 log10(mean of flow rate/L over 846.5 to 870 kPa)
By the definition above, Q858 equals 0.02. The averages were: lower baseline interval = 108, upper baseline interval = 105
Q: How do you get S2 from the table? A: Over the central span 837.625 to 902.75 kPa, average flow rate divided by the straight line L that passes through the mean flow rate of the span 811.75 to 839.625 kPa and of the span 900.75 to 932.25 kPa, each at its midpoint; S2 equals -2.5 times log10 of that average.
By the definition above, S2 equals 0.04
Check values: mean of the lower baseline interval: 111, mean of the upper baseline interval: 108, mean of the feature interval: 105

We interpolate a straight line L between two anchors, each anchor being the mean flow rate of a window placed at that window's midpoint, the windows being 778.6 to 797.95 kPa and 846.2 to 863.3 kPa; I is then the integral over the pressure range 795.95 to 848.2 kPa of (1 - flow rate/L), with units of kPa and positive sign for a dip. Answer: -2.87 kPa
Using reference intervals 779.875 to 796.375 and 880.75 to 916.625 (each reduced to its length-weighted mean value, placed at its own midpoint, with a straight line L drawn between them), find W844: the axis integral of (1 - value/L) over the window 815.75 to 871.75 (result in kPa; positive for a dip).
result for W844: -1.3 kPa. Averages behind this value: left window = 102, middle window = 107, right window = 107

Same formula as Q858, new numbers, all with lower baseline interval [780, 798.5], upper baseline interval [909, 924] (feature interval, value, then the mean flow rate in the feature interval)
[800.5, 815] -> -0.07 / 111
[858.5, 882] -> 0.02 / 104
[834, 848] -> -0.01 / 106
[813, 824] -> -0.08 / 112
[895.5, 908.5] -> 0.01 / 107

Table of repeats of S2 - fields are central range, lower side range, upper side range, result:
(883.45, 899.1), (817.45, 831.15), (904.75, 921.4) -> 0.03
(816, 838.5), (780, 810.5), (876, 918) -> -0.05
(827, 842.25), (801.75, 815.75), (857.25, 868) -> -0.01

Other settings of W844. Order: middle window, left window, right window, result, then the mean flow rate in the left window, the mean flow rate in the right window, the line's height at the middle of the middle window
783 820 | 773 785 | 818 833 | -1.0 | 99.5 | 111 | 105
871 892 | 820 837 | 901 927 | 0.8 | 110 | 108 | 109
